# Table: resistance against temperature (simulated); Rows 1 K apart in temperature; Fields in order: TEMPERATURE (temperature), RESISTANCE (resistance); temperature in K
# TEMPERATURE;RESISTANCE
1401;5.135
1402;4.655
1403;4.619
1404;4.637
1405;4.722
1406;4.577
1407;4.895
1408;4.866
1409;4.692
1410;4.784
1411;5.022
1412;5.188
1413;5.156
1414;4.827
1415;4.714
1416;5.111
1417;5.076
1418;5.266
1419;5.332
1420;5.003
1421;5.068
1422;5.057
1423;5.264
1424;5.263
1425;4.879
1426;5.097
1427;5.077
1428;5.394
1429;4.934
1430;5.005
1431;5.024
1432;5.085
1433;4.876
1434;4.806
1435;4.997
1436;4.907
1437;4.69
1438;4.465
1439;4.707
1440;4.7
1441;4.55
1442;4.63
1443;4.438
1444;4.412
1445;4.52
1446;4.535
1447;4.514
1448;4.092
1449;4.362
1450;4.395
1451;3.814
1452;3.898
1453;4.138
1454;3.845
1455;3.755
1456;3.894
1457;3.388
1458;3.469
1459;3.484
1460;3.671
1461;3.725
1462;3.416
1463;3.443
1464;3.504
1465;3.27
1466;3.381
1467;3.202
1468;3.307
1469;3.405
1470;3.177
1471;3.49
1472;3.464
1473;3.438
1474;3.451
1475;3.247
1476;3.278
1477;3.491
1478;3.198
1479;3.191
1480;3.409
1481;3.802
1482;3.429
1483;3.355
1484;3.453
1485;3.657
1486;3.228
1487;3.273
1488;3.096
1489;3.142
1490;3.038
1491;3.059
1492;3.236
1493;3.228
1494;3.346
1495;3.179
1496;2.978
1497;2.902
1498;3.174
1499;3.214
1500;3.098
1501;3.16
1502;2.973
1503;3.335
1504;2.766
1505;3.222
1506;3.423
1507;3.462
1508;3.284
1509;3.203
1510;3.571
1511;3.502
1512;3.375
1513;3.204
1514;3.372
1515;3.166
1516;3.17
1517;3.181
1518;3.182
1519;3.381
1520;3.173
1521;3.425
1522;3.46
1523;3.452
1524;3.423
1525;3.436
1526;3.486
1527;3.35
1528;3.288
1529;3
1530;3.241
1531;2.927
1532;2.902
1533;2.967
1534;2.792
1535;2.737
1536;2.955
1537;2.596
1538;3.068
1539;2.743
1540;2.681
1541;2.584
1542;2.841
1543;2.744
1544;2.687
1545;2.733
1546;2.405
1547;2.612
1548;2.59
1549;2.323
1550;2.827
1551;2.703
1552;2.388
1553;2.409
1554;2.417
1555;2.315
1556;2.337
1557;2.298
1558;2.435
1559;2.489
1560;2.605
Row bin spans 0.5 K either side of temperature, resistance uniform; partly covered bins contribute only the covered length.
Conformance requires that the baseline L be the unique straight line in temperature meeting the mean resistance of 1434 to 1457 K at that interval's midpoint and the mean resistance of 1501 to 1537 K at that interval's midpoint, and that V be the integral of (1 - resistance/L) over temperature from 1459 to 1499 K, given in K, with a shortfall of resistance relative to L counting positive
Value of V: 5.3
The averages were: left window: 4.36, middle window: 3.33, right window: 3.21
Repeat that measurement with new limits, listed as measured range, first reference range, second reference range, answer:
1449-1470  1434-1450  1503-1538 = 3.17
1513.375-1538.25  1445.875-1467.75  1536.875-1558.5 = -2.61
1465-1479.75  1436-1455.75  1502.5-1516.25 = 2.15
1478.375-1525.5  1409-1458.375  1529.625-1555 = 2.06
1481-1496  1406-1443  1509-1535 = 2.18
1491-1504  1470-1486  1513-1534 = 0.79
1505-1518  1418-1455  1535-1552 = -0.10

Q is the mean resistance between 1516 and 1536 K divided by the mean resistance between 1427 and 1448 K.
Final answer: 0.67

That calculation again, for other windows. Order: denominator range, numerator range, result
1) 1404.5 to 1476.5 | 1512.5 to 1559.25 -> 0.66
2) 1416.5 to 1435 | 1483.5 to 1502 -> 0.63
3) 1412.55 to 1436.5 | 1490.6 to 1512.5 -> 0.64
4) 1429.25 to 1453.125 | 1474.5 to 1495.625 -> 0.72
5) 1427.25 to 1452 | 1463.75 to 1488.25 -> 0.72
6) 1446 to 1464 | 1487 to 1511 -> 0.83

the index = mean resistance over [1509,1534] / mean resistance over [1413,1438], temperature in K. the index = 0.7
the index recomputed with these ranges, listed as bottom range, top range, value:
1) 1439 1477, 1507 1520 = 0.87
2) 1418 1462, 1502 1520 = 0.72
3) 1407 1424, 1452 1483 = 0.69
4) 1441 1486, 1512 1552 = 0.81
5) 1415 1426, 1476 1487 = 0.67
